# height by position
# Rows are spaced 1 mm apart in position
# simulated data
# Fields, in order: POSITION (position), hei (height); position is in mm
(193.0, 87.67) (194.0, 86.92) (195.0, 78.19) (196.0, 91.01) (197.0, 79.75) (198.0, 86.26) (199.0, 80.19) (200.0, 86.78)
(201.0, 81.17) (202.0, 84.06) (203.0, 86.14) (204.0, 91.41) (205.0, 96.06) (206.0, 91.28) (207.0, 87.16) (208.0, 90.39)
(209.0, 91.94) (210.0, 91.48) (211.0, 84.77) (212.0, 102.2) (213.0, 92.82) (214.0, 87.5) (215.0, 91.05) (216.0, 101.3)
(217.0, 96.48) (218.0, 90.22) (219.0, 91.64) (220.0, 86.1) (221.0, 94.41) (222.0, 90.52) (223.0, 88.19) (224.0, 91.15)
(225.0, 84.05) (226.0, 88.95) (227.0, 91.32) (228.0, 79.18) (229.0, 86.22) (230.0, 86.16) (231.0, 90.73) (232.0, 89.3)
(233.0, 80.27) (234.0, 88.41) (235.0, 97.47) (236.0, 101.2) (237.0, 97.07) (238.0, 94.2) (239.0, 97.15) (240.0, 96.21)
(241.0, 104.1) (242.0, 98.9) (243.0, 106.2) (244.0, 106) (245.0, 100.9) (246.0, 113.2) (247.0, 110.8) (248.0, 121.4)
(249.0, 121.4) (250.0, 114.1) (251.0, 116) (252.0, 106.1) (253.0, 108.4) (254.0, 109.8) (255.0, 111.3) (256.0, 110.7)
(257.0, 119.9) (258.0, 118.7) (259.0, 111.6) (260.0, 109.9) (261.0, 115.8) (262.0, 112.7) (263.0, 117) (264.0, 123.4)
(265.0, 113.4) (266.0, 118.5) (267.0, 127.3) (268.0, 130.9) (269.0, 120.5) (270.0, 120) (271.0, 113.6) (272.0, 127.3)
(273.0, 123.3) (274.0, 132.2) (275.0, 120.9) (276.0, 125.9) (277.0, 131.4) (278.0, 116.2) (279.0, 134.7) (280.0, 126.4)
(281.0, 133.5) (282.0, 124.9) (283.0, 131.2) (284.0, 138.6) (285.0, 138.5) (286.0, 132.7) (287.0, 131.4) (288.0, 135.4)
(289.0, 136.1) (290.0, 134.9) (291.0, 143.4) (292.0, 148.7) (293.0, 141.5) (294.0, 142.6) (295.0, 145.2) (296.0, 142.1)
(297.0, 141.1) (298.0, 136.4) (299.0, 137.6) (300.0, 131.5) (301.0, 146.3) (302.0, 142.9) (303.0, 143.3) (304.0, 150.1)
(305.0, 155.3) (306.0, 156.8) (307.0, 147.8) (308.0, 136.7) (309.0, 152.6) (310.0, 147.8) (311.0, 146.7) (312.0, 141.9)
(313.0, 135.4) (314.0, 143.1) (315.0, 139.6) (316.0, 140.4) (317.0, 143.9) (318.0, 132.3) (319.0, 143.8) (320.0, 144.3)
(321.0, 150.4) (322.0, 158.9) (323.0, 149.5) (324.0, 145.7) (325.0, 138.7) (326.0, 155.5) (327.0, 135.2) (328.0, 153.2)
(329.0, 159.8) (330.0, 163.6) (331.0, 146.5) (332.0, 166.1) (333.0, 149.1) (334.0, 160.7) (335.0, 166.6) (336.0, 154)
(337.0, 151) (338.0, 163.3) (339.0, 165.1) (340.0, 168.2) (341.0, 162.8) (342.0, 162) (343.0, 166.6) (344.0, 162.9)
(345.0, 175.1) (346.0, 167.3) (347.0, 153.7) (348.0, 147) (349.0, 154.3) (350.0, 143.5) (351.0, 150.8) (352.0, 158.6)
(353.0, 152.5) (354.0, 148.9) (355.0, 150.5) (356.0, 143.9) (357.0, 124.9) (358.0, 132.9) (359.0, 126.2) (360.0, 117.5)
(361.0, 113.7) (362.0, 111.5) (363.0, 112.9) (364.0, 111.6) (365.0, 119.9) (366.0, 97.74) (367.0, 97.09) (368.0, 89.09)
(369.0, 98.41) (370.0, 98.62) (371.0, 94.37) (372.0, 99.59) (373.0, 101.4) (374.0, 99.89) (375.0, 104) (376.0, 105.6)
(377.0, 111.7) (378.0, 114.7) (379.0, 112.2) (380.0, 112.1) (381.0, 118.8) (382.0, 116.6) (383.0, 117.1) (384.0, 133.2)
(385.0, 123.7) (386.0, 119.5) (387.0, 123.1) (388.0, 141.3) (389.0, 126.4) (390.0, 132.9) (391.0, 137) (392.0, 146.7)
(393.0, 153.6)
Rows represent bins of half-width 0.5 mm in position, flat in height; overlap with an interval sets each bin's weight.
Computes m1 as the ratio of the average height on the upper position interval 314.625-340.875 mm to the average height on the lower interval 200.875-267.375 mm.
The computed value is 1.52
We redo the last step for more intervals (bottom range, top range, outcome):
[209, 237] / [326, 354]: 1.74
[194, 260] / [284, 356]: 1.55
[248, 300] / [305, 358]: 1.20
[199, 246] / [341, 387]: 1.37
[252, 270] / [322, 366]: 1.27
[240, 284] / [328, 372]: 1.19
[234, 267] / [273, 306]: 1.25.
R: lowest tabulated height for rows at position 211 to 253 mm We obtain 79.18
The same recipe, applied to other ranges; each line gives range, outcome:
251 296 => 106.1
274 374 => 89.09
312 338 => 132.3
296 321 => 131.5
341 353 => 143.5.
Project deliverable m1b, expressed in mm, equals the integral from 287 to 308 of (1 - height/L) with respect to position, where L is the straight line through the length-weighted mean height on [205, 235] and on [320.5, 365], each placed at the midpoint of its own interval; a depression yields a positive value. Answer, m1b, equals -2.6 mm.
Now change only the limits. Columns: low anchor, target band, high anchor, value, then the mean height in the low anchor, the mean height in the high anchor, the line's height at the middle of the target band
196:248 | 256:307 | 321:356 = -2.5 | 92.4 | 156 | 125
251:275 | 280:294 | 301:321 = -0.5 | 118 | 145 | 131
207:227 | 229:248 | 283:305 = 1.3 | 91.2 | 140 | 105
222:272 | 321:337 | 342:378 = -4.2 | 105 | 127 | 121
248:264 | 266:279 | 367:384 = -1.3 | 114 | 106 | 113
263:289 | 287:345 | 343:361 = -4.6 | 127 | 147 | 138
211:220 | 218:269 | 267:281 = 2.6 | 93.2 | 125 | 109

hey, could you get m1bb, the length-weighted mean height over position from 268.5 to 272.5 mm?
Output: 120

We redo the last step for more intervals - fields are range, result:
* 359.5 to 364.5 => 113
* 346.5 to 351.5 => 150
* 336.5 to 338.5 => 157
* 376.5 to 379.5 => 113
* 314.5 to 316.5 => 140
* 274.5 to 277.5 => 126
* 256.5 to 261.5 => 115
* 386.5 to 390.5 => 131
